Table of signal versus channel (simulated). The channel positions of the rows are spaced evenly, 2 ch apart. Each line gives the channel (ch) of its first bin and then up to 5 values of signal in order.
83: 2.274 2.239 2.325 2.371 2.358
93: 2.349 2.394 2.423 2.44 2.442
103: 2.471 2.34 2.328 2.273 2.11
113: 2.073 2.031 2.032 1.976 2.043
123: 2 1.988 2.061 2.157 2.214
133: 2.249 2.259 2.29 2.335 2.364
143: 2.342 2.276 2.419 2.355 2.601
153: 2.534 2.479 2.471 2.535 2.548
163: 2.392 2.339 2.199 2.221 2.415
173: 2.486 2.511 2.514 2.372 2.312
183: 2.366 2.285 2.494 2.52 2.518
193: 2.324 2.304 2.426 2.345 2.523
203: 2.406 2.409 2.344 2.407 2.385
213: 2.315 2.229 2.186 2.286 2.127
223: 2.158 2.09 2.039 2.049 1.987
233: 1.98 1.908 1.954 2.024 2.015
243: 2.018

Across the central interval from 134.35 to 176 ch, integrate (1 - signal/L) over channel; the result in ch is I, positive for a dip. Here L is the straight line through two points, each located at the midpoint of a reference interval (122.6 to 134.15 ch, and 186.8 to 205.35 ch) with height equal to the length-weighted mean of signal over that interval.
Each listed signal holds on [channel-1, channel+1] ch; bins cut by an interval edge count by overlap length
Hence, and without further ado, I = -3.0 ch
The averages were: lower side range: 2.12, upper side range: 2.42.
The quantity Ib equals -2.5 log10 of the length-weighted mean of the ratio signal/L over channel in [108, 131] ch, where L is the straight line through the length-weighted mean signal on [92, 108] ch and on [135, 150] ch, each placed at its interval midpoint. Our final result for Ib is 0.14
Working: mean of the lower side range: 2.4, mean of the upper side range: 2.33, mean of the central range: 2.07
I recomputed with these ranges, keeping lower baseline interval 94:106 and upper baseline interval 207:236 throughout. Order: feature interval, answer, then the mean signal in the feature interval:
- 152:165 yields -1.1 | 2.48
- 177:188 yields -0.7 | 2.38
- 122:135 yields 1.3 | 2.12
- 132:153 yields -0.3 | 2.36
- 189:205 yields -1.5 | 2.41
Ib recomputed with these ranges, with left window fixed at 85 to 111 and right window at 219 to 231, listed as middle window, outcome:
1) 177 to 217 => -0.107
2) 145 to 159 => -0.100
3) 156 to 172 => -0.077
